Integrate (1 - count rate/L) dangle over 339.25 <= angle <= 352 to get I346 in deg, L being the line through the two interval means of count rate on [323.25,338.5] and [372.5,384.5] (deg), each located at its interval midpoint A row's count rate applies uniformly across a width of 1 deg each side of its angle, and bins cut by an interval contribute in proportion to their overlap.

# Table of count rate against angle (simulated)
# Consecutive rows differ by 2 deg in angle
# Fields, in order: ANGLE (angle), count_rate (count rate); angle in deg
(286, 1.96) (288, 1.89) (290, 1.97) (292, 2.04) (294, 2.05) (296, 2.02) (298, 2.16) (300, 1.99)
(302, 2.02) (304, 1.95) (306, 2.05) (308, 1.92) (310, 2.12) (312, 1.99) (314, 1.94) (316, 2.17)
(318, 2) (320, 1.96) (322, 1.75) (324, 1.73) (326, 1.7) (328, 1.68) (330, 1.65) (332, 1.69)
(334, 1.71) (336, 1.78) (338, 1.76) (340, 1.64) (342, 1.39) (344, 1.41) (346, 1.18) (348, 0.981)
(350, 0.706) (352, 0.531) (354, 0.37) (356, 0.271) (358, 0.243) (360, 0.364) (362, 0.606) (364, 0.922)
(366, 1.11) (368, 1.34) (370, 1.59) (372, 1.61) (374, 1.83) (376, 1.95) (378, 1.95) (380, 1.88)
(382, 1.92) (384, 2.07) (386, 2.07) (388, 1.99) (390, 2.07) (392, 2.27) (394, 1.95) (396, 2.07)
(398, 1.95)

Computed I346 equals 4.4 deg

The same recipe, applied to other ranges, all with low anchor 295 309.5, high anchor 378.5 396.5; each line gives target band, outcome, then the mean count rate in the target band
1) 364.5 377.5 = 3.0 deg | 1.56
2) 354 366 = 8.9 deg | 0.524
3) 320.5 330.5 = 1.5 deg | 1.72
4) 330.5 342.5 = 2.1 deg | 1.67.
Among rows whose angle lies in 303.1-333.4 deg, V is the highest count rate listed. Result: 2.17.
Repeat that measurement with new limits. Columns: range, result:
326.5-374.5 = 1.83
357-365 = 0.922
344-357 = 1.41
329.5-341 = 1.78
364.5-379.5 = 1.95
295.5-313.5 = 2.16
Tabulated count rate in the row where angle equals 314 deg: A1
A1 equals 1.94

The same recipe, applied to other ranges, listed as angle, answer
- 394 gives 1.95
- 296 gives 2.02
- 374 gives 1.83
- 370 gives 1.59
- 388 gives 1.99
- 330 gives 1.65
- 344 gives 1.41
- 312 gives 1.99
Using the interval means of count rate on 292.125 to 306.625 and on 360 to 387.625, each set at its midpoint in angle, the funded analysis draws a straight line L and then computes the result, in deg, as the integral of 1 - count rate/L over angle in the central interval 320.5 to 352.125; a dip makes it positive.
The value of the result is 5.6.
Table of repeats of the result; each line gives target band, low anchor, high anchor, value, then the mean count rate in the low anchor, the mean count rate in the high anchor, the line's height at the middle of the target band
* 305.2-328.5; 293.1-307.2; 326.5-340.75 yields -0.65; 2.03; 1.7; 1.87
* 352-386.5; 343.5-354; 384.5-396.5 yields 6.71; 0.884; 2.07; 1.47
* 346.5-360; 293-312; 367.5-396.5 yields 9.84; 2.03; 1.91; 1.95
